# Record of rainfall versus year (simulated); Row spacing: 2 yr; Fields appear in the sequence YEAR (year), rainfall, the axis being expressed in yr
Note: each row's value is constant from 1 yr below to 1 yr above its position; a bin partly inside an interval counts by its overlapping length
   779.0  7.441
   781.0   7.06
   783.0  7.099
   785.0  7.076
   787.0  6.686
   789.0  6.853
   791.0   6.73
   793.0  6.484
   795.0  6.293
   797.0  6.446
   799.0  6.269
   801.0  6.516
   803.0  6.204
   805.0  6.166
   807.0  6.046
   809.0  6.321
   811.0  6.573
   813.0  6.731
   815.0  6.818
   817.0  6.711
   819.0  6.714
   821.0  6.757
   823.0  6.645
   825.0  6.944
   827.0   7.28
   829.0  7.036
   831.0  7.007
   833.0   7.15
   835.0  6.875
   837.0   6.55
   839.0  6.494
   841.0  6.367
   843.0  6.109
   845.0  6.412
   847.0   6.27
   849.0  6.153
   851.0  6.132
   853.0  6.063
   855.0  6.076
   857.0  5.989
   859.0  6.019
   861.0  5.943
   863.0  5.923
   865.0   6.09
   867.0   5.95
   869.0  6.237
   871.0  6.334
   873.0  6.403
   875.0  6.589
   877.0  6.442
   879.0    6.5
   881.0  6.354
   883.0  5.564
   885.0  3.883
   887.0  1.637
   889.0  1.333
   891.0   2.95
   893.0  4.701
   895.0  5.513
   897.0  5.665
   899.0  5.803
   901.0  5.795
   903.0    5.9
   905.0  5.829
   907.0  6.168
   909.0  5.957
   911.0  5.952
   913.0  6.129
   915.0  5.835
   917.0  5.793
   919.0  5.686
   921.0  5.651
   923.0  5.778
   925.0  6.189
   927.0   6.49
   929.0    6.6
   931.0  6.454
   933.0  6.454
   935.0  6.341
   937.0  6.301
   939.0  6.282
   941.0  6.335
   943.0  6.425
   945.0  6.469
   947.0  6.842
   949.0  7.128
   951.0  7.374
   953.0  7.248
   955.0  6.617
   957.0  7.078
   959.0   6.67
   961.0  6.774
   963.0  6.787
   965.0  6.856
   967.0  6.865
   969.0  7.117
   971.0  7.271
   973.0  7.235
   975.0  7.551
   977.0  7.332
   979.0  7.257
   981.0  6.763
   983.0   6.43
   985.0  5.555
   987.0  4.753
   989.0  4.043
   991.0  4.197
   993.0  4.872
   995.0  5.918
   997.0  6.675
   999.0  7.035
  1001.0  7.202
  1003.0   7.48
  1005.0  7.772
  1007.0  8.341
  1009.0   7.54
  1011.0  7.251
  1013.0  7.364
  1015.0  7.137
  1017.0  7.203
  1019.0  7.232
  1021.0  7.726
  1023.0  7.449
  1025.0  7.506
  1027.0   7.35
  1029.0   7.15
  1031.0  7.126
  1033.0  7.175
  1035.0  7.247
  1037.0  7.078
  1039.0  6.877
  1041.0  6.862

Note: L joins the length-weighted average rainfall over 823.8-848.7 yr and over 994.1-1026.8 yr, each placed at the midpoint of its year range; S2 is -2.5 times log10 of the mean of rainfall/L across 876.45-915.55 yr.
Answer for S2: 0.31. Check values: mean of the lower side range 6.69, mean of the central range 5.17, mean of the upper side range 7.31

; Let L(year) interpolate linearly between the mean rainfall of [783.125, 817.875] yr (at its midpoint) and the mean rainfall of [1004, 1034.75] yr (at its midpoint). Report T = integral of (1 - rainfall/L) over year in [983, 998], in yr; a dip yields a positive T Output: 4.3 yr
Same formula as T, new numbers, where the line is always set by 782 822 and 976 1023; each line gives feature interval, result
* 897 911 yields 1.5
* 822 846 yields -0.5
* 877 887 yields 2.0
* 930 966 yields -0.2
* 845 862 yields 1.3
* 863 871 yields 0.6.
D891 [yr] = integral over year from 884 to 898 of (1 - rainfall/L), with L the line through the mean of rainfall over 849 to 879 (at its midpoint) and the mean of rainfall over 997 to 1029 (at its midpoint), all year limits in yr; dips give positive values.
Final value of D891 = 6.0 yr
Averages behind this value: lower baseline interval 6.17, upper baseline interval 7.41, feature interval 3.67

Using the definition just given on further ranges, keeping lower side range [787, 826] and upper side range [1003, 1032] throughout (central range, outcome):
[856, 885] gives 3.1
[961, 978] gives 0.3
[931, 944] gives 1.3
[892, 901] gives 1.9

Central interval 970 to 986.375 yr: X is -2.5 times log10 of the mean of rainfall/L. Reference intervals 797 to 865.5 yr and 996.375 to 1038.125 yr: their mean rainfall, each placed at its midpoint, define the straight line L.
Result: 0.04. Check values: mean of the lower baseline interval 6.45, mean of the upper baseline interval 7.34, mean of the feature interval 6.87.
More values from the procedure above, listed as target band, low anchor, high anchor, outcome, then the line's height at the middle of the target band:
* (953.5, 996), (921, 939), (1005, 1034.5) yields 0.072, 6.84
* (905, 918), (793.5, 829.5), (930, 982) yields 0.136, 6.76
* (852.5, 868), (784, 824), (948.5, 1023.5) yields 0.108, 6.63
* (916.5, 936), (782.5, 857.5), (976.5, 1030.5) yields 0.088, 6.67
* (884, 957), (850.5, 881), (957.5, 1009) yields 0.110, 6.38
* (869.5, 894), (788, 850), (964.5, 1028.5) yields 0.329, 6.66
